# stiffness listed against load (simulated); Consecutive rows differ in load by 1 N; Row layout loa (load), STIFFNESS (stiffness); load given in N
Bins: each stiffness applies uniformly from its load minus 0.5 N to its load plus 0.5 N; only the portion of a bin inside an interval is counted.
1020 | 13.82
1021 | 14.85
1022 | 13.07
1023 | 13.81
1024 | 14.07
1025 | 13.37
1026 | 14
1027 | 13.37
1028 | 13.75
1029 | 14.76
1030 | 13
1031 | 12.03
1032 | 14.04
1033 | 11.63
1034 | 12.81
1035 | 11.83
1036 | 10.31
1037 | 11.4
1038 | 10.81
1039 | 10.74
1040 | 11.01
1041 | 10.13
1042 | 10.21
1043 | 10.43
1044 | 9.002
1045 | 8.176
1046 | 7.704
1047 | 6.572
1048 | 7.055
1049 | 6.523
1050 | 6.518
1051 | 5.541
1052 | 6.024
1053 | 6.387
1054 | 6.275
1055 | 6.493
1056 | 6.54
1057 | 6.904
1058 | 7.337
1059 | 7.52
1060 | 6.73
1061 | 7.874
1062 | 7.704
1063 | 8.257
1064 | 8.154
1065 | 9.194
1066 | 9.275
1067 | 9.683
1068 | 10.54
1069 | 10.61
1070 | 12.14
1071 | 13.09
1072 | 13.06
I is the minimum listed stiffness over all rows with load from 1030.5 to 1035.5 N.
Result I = 11.63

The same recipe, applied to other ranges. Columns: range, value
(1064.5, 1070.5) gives 9.194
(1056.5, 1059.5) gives 6.904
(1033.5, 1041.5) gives 10.13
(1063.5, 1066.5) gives 8.154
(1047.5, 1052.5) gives 5.541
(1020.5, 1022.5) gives 13.07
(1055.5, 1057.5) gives 6.54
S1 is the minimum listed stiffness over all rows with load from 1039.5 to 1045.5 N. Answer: 8.176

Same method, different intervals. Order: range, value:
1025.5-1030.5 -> 13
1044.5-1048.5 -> 6.572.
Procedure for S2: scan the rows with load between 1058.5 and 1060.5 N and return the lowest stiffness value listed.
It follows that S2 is 6.73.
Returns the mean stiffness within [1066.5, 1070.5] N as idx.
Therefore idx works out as 10.7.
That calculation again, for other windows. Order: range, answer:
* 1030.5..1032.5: 13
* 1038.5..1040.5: 10.9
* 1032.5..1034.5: 12.2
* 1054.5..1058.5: 6.82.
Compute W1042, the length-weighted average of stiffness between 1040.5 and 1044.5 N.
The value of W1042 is 9.94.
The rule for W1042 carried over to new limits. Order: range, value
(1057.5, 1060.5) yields 7.2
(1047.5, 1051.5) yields 6.41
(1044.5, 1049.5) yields 7.21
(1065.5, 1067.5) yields 9.48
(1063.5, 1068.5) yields 9.37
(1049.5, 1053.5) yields 6.12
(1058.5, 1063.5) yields 7.62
